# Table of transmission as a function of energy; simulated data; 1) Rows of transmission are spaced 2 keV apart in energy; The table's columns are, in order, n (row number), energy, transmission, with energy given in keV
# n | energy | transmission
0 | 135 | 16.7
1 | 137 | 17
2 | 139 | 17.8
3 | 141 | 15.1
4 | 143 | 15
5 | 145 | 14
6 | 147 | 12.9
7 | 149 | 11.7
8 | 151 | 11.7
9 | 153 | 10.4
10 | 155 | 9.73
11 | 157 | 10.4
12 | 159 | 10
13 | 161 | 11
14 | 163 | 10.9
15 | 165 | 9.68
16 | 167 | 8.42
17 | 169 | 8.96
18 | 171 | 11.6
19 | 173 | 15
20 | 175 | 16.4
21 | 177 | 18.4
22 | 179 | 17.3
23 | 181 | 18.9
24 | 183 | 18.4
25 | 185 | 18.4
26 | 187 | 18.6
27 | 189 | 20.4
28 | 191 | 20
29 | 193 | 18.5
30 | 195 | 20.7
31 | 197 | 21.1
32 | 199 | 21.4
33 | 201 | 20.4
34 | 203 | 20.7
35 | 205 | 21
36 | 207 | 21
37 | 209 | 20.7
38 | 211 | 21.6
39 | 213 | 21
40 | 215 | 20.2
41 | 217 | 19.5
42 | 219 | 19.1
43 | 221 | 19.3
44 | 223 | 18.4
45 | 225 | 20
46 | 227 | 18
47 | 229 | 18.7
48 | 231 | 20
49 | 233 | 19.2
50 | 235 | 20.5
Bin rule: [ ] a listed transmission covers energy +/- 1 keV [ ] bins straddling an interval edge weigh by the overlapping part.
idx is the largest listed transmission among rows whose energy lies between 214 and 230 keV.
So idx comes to 20.2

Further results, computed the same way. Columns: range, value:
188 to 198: 21.1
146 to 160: 12.9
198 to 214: 21.6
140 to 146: 15.1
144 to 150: 14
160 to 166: 11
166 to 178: 18.4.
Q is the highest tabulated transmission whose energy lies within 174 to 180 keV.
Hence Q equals 18.4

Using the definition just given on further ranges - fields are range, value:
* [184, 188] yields 18.6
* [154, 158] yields 10.4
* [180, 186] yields 18.9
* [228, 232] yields 20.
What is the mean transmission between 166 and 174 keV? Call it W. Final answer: 11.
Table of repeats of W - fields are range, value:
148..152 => 11.7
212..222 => 19.8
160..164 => 10.9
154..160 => 10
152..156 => 10.1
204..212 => 21.1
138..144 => 16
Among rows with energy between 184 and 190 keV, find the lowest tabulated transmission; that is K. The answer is 18.4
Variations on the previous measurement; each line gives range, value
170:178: 11.6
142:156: 9.73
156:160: 10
